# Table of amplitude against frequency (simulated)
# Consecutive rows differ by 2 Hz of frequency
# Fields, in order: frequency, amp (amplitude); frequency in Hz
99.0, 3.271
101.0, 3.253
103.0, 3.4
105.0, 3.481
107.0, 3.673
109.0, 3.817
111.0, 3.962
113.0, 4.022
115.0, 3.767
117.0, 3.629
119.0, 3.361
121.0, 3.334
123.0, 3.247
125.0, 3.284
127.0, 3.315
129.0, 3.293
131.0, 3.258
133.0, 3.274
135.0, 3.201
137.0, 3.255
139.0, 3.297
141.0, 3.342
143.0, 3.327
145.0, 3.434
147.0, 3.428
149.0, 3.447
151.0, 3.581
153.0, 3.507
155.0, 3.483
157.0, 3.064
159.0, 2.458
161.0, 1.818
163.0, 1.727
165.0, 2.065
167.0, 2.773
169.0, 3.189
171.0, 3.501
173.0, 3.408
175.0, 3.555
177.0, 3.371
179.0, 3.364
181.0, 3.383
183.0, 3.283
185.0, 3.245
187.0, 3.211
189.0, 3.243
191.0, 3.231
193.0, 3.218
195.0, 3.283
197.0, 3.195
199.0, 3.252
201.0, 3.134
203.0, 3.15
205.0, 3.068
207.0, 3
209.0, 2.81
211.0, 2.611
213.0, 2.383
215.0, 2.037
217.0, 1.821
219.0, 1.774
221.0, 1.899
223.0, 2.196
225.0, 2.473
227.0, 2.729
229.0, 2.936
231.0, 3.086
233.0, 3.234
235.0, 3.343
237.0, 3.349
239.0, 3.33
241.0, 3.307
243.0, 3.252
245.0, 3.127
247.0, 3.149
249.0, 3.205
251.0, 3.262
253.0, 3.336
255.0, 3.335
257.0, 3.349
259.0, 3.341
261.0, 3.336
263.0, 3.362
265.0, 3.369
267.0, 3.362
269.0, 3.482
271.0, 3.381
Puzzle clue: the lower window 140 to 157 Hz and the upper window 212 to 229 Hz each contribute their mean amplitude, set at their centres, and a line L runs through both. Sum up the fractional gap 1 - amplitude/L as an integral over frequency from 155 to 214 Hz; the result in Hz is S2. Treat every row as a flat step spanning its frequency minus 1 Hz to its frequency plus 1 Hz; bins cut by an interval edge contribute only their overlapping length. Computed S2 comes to -4.8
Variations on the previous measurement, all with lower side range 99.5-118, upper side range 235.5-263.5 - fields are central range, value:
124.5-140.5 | 1.43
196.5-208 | 0.95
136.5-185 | 5.40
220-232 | 2.85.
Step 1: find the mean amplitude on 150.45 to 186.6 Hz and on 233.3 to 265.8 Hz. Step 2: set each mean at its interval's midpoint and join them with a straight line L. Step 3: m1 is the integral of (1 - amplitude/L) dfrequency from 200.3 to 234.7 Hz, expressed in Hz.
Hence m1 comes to 6.2 Hz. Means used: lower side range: 3.04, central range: 2.62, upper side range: 3.3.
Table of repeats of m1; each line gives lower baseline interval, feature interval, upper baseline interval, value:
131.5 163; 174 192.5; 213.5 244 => -2.3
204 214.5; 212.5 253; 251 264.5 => 3.1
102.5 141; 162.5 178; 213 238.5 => 0.3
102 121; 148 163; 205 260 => 1.9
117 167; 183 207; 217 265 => -1.1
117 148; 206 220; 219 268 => 3.6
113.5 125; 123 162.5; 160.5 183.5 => 0.7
